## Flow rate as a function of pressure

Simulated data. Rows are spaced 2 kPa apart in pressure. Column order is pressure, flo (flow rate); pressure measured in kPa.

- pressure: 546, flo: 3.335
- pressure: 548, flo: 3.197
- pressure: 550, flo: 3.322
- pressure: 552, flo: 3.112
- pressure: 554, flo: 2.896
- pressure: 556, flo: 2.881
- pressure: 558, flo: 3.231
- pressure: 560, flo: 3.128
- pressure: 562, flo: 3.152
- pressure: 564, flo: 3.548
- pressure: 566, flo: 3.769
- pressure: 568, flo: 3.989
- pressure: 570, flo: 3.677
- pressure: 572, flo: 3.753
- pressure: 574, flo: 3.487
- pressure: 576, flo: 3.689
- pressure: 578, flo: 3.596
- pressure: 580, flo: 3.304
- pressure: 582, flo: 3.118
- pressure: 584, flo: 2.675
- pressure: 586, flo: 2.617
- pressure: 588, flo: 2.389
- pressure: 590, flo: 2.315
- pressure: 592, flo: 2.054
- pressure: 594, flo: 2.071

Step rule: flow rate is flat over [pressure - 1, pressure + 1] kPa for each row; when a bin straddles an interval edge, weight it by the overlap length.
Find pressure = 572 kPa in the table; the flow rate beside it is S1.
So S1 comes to 3.753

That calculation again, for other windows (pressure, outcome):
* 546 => 3.335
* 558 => 3.231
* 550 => 3.322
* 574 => 3.487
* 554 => 2.896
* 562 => 3.152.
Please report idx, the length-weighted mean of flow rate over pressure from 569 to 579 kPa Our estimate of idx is 3.64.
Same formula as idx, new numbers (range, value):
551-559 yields 3.03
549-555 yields 3.11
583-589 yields 2.56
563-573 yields 3.75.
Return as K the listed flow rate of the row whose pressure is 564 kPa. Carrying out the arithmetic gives 3.548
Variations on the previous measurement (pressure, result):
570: 3.677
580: 3.304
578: 3.596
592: 2.054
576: 3.689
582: 3.118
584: 2.675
